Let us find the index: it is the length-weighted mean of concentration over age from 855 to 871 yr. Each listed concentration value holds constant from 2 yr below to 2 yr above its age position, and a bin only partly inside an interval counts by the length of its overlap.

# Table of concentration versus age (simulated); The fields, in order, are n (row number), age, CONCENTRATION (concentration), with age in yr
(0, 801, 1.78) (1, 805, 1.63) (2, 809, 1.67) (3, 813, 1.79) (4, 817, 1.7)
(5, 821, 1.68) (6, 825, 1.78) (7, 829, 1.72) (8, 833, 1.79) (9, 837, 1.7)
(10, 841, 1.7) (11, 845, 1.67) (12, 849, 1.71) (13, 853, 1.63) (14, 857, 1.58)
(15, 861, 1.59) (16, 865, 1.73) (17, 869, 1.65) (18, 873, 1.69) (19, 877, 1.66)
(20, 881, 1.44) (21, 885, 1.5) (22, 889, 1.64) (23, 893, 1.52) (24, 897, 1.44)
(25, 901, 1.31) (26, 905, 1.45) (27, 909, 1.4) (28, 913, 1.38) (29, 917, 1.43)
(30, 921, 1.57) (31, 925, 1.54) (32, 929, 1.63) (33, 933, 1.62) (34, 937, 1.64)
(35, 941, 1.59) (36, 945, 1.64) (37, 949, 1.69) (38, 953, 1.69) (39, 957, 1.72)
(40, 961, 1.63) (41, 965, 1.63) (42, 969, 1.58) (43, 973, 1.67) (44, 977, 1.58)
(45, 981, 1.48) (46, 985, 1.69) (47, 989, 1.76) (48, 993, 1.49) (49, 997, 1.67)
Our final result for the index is 1.64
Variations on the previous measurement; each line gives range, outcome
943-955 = 1.67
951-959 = 1.71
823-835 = 1.76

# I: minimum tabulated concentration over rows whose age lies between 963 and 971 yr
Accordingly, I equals 1.58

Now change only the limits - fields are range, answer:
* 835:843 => 1.7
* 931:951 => 1.59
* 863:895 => 1.44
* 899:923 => 1.31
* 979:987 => 1.48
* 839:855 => 1.63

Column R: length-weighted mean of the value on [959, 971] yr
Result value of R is 1.61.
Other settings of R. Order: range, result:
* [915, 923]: 1.5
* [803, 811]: 1.65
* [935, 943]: 1.61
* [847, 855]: 1.67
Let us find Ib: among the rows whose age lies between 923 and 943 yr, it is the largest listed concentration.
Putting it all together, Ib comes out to 1.64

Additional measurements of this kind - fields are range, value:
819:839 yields 1.79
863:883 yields 1.73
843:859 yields 1.71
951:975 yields 1.72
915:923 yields 1.57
